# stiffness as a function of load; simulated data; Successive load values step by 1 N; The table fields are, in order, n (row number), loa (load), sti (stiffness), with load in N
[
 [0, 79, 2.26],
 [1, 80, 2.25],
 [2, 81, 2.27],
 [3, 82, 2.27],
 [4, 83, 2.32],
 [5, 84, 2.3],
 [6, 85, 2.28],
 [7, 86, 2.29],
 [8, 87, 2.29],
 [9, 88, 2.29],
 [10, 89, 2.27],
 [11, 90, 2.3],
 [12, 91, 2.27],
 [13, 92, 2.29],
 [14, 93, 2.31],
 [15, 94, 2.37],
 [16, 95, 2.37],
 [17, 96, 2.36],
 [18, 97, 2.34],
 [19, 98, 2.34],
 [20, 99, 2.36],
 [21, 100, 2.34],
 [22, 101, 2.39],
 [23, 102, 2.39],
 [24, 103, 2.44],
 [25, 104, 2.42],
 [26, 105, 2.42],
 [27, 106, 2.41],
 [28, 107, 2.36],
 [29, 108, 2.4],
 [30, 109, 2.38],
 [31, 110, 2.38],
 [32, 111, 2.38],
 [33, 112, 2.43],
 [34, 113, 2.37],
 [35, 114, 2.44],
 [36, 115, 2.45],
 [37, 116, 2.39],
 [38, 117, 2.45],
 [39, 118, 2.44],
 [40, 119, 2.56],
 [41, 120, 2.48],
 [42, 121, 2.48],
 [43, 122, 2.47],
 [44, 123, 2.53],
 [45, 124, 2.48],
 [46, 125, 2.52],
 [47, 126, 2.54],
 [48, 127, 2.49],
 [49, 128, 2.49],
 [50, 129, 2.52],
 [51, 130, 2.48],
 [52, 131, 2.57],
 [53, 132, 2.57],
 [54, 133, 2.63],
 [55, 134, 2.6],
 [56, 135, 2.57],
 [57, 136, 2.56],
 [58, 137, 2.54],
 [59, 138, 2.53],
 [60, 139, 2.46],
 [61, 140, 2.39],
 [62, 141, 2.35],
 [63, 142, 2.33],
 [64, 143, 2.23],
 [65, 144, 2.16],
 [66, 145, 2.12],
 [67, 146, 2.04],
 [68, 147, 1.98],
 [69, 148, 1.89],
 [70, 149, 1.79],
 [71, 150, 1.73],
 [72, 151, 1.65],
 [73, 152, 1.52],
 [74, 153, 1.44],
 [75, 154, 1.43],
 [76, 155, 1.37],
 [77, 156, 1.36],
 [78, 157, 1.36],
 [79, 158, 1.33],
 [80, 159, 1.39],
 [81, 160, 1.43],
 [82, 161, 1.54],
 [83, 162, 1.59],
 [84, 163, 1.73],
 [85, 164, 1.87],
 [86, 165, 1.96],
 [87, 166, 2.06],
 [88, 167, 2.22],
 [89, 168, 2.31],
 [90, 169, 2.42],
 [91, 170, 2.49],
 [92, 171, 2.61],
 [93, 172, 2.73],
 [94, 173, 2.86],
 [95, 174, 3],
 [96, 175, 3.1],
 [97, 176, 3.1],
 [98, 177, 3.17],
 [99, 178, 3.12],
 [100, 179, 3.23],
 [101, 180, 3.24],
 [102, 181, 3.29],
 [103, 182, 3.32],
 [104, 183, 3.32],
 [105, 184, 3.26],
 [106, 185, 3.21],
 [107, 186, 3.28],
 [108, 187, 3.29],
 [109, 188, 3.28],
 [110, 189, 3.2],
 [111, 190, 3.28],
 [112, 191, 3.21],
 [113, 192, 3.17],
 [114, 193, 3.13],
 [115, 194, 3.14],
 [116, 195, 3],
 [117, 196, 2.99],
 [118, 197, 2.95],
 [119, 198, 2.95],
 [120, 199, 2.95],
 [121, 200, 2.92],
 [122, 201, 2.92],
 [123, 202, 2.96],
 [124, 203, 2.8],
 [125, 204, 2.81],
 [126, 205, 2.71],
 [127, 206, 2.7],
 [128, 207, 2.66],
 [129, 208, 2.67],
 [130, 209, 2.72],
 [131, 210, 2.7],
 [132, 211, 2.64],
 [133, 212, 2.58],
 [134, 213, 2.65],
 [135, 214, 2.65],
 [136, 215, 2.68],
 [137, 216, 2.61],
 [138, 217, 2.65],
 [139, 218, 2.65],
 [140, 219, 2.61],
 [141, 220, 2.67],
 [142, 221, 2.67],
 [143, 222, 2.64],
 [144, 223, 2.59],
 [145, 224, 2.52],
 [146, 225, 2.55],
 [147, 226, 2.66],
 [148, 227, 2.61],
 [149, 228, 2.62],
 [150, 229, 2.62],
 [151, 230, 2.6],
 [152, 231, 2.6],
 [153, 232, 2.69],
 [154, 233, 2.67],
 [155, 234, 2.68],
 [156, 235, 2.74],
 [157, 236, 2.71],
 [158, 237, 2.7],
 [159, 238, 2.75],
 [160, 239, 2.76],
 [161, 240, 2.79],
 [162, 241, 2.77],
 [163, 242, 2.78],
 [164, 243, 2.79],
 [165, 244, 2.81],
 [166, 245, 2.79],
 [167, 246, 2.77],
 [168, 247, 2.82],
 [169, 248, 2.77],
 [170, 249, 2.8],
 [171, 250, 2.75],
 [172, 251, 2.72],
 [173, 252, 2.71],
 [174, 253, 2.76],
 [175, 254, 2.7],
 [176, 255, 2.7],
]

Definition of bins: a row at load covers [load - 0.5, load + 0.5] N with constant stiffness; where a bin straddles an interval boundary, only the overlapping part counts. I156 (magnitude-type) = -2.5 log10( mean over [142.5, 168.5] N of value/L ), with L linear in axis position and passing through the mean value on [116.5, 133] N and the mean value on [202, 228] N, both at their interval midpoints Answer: 0.413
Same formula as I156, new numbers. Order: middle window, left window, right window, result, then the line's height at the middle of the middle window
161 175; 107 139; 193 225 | 0.15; 2.63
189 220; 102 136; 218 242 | -0.09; 2.62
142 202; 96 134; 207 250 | 0.04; 2.57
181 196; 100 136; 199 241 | -0.22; 2.62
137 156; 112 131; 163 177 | 0.26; 2.5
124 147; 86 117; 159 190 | 0.04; 2.52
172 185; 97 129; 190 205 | -0.10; 2.87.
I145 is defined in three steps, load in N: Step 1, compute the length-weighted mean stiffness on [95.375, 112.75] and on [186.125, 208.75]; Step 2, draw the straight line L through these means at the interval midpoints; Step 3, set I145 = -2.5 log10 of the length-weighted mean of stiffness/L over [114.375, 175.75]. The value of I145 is 0.19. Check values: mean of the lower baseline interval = 2.38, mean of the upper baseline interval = 2.99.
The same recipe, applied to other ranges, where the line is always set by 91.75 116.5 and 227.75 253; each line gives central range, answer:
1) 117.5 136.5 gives -0.037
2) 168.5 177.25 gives -0.106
